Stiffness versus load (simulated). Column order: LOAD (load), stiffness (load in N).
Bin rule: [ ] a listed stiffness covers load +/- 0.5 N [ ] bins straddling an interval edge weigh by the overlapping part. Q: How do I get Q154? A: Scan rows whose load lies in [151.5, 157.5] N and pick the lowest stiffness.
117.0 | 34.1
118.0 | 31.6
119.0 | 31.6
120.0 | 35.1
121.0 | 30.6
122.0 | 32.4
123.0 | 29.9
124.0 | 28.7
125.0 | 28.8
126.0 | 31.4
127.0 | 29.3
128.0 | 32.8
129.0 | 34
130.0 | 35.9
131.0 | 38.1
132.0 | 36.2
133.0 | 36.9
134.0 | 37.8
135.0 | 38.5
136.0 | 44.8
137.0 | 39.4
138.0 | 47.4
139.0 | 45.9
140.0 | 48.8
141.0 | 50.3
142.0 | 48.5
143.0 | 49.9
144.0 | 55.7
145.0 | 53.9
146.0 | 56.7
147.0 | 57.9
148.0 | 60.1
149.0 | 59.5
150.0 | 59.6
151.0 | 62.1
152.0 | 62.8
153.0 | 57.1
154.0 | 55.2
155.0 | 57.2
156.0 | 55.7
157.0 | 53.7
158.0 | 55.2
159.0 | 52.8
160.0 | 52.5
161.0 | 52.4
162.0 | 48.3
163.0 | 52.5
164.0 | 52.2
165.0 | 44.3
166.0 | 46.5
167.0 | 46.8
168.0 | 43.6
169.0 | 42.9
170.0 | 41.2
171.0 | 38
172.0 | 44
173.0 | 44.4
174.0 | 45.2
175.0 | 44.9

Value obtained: 53.7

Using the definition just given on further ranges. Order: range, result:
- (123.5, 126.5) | 28.7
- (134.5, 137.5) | 38.5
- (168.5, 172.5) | 38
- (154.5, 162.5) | 48.3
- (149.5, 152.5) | 59.6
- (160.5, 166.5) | 44.3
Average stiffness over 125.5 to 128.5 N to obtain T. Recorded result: 31.2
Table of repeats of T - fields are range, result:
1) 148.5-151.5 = 60.4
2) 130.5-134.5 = 37.2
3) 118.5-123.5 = 31.9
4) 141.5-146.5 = 52.9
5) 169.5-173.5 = 41.9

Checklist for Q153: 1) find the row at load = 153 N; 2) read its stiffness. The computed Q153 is 57.1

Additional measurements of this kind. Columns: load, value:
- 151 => 62.1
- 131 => 38.1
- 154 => 55.2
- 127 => 29.3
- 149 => 59.5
